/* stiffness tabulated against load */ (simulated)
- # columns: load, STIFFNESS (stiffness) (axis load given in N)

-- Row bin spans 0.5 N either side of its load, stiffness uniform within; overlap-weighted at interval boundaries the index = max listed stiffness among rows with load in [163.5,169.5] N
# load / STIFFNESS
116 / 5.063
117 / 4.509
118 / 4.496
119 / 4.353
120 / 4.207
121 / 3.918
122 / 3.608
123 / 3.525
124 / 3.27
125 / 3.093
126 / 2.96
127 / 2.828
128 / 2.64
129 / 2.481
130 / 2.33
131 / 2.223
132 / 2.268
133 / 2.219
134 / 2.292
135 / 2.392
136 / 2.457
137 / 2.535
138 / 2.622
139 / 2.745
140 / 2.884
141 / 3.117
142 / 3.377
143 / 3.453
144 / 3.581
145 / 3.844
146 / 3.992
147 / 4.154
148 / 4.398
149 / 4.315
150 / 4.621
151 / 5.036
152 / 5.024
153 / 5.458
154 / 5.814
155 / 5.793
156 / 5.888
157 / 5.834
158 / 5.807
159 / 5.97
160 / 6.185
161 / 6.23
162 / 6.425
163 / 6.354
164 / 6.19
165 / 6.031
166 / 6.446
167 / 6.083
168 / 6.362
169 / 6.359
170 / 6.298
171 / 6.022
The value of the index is 6.446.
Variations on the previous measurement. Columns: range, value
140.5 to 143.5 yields 3.453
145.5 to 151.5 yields 5.036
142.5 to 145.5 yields 3.844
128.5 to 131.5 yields 2.481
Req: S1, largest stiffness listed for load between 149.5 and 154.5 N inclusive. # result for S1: 5.814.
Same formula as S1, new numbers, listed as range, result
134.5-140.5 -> 2.884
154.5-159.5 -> 5.97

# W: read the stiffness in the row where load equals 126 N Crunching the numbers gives 2.96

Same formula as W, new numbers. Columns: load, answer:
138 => 2.622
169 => 6.359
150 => 4.621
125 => 3.093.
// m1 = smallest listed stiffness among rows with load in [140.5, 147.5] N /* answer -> 3.117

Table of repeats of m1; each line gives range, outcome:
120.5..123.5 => 3.525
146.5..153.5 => 4.154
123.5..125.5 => 3.093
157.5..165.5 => 5.807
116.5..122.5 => 3.608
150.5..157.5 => 5.024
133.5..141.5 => 2.292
